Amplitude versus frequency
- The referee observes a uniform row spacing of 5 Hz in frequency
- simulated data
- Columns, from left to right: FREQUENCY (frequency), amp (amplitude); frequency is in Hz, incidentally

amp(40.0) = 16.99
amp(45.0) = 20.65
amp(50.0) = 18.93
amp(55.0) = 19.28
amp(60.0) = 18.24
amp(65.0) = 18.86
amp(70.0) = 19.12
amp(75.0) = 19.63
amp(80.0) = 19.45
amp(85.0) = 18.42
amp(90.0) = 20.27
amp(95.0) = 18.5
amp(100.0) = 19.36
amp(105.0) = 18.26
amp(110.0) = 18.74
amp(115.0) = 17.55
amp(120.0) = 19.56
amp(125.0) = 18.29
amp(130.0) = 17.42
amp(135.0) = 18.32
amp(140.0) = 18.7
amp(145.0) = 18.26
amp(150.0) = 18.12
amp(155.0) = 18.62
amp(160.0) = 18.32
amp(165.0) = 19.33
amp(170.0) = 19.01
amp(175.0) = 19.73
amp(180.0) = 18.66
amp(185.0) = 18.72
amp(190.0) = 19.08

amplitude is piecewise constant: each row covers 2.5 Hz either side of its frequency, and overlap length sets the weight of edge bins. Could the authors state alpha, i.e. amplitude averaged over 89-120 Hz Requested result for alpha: 18.8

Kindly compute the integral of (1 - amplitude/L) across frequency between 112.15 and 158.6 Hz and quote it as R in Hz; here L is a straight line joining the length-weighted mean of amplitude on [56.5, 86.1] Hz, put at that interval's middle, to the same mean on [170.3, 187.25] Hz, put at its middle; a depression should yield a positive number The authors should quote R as 1.7 Hz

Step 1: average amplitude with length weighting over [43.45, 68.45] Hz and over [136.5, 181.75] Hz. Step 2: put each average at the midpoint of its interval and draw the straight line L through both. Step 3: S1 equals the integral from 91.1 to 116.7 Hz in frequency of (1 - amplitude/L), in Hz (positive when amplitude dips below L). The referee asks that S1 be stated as 0.5 Hz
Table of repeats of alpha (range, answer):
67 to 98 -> 19.2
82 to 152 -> 18.6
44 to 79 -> 19.2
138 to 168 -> 18.6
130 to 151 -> 18.3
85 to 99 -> 19.2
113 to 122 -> 18.6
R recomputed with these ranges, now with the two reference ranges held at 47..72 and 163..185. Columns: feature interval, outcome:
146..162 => 0.6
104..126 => 0.6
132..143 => 0.4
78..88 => 0.0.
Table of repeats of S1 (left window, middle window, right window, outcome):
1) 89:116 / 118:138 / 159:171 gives 0.49 Hz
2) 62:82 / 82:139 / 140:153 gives 0.42 Hz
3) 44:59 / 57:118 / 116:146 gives 0.18 Hz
